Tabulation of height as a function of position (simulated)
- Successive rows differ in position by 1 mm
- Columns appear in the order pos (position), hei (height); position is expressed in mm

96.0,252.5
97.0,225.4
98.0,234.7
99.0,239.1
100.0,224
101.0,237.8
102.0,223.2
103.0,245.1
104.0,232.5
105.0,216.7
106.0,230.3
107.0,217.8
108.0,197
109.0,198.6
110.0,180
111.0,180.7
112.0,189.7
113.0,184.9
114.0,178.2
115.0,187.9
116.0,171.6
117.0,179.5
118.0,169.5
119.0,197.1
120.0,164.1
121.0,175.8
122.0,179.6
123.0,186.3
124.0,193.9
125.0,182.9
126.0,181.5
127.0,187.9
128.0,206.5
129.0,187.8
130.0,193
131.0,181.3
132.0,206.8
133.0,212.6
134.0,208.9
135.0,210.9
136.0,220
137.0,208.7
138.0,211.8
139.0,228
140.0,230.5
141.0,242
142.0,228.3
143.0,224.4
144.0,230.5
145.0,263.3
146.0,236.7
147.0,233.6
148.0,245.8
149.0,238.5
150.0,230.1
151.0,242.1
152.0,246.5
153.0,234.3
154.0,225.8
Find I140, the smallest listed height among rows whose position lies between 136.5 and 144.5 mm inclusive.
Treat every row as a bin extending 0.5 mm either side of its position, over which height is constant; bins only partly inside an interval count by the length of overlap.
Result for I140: 208.7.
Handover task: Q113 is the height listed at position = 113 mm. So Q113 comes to 184.9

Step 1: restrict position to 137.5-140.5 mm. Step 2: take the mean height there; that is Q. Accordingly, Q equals 223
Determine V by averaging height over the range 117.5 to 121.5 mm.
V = 177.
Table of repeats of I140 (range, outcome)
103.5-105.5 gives 216.7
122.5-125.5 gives 182.9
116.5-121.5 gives 164.1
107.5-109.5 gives 197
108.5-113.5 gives 180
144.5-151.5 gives 230.1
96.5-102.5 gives 223.2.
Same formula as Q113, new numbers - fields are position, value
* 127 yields 187.9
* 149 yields 238.5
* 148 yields 245.8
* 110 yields 180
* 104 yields 232.5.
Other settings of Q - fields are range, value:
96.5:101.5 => 232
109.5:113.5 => 184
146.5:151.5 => 238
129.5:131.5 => 187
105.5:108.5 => 215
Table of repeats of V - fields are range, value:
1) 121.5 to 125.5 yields 186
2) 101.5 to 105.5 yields 229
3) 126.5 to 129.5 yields 194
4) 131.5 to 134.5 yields 209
